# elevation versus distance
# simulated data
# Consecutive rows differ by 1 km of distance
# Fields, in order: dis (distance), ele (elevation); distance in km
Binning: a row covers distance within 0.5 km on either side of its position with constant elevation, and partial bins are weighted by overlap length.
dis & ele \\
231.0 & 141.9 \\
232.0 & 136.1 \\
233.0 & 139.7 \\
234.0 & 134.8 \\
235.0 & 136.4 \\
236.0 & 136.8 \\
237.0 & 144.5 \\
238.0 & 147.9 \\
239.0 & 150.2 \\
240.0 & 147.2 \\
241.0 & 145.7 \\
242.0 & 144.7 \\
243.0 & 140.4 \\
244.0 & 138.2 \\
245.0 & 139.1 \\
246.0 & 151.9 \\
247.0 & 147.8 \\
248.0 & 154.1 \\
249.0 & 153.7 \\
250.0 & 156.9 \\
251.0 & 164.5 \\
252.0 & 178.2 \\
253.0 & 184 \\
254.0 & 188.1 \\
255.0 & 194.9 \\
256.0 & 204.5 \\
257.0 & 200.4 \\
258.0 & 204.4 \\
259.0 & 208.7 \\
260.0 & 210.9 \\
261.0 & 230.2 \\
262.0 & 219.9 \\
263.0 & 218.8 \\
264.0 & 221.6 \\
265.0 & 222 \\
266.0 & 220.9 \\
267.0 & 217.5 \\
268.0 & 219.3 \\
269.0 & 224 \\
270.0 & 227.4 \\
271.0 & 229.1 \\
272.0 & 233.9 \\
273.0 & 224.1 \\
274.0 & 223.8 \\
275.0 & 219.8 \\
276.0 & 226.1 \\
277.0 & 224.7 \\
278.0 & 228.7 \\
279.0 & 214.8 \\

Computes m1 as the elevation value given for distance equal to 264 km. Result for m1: 221.6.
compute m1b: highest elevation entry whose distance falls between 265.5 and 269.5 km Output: 224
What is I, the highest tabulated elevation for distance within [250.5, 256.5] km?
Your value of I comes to 204.5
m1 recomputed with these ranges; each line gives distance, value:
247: 147.8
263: 218.8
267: 217.5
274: 223.8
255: 194.9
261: 230.2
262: 219.9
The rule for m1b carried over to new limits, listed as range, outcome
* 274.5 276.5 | 226.1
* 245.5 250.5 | 156.9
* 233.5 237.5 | 144.5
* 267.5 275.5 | 233.9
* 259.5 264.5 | 230.2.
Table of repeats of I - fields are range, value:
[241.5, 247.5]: 151.9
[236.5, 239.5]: 150.2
